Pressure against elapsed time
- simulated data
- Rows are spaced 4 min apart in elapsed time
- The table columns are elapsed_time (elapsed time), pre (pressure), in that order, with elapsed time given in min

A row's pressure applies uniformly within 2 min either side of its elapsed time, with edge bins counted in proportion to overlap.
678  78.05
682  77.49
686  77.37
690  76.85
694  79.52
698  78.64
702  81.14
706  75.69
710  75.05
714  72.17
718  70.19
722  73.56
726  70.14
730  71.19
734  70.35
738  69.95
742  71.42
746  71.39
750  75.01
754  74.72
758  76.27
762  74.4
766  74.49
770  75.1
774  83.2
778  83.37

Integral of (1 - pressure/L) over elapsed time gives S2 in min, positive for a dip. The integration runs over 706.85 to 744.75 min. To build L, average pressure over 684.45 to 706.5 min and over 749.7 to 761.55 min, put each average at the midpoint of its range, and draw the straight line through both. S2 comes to 2.5 min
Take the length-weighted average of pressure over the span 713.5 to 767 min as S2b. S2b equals 72.5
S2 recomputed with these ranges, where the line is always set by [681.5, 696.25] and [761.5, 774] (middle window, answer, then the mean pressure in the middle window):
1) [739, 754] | 0.8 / 72.7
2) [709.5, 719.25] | 0.6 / 72.2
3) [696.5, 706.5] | -0.2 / 78.9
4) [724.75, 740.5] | 1.3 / 70.5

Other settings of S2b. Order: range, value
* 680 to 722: 76.3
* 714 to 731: 71.4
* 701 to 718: 75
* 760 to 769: 74.5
